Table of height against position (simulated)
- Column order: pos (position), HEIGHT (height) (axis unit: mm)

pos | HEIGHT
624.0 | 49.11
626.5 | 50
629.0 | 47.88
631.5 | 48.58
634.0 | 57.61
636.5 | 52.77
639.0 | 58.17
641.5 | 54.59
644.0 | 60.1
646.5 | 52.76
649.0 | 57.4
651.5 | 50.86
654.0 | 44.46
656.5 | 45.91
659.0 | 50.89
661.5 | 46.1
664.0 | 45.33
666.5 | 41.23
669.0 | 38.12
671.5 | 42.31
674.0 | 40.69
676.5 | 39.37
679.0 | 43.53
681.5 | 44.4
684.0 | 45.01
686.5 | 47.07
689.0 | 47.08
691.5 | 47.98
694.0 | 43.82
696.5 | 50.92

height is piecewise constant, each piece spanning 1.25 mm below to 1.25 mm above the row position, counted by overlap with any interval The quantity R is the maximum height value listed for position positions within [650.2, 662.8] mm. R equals 50.89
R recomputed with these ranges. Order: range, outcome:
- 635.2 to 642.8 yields 58.17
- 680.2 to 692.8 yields 47.98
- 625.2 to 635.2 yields 57.61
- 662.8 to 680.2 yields 45.33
